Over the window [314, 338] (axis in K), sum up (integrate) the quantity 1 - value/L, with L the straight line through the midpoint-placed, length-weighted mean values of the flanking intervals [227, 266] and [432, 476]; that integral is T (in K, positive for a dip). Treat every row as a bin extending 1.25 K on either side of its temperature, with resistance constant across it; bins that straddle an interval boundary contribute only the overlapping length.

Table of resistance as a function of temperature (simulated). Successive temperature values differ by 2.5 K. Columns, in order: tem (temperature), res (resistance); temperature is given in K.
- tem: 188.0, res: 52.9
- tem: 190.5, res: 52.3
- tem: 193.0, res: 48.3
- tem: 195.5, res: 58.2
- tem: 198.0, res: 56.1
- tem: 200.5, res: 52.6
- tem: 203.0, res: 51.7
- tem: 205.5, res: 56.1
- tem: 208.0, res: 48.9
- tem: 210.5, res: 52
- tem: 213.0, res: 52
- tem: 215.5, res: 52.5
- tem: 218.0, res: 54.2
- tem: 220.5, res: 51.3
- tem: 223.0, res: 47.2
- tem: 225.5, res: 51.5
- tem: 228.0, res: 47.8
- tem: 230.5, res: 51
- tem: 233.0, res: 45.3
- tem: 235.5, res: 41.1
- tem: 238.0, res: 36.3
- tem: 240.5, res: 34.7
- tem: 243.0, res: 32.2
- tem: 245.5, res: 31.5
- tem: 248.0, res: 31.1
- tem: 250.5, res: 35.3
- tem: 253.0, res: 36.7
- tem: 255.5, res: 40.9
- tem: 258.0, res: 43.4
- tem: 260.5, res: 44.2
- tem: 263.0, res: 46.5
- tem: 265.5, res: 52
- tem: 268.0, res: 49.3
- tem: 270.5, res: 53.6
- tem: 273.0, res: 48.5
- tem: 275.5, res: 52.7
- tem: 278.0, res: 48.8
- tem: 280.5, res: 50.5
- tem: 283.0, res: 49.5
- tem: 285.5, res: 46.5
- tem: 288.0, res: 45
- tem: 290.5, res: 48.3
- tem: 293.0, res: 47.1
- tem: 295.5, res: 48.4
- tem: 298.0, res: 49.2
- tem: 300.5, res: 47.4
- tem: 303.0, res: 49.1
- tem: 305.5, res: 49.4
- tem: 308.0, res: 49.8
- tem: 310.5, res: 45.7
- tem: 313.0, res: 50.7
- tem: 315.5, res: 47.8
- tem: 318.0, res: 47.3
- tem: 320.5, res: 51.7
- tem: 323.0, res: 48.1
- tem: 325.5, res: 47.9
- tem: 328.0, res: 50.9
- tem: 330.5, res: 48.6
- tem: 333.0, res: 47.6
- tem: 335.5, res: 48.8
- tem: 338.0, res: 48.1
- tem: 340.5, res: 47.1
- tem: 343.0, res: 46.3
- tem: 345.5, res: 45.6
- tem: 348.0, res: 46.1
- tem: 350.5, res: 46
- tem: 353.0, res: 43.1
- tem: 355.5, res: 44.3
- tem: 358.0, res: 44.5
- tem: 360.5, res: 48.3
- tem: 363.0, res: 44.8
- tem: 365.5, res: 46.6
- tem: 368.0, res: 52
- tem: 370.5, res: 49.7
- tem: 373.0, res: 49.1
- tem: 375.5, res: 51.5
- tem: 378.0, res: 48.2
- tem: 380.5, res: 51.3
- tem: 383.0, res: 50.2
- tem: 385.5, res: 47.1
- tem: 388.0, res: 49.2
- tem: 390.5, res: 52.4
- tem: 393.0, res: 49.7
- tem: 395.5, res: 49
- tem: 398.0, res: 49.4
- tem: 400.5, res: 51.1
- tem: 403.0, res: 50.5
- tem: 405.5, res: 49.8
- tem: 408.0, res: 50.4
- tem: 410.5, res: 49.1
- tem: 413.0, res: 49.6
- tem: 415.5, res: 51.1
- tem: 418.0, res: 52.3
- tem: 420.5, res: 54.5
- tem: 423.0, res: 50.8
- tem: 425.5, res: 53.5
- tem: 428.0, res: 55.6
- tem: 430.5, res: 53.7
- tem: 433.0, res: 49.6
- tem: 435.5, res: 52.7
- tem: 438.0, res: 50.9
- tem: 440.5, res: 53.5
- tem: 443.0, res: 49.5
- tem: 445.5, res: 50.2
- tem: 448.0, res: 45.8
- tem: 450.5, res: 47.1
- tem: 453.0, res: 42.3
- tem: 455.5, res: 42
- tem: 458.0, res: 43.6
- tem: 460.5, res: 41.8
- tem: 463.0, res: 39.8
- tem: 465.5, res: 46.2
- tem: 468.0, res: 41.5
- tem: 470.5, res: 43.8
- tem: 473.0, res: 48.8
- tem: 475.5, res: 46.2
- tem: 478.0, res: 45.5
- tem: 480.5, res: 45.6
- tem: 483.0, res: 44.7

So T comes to -3.4 K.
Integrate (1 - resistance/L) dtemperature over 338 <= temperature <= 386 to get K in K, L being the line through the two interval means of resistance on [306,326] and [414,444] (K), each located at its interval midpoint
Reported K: 2.6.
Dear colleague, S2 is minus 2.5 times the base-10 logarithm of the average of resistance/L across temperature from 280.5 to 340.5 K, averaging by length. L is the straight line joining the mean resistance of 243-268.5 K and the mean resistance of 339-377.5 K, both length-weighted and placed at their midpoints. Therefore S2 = -0.11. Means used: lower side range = 40.4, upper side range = 47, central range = 48.4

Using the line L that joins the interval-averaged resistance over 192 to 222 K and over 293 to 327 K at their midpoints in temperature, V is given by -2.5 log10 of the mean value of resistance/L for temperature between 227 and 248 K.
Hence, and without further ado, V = 0.29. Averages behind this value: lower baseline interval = 52.8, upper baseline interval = 48.6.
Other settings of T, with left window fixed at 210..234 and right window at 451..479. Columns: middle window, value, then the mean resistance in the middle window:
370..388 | -1.31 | 49.6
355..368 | 0.08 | 46.4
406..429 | -3.38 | 51.8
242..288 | 4.77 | 44.2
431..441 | -1.58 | 51.7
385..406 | -1.91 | 49.9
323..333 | -0.26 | 48.8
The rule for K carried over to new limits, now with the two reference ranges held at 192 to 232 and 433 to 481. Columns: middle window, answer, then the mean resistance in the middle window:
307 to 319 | 0.3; 48.2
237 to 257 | 6.3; 34.9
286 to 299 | 0.7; 47.5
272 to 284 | 0.1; 50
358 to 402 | -1.1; 49.3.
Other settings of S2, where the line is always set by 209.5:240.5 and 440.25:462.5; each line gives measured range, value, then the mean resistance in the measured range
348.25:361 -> 0.04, 45.1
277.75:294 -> -0.01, 47.9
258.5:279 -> -0.04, 49.2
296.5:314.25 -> -0.04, 48.8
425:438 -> -0.15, 52.8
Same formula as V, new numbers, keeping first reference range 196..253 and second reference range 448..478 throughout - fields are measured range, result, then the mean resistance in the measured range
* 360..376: -0.09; 48.8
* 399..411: -0.13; 50.2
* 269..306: -0.08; 48.9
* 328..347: -0.06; 47.7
